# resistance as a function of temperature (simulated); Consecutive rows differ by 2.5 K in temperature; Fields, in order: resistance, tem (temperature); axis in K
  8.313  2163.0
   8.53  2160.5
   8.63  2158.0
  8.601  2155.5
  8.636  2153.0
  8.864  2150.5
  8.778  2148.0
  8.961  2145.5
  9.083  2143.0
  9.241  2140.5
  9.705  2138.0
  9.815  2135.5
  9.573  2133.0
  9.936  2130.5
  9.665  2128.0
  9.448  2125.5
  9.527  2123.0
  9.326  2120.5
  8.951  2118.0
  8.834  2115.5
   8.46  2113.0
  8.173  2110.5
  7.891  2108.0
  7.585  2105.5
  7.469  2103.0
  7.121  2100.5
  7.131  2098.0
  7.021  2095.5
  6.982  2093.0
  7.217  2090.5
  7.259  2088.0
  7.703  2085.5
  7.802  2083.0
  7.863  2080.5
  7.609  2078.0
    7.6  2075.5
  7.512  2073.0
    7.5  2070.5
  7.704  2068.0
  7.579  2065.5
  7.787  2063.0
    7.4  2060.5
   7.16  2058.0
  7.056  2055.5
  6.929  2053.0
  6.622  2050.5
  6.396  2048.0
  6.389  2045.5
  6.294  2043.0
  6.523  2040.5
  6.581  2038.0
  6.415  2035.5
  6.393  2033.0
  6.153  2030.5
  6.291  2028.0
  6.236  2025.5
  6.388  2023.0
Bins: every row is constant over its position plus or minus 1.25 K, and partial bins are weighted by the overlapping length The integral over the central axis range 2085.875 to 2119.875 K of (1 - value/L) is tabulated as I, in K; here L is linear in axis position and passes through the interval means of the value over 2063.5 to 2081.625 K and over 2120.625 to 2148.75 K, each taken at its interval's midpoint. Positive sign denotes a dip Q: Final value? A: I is 3.17 K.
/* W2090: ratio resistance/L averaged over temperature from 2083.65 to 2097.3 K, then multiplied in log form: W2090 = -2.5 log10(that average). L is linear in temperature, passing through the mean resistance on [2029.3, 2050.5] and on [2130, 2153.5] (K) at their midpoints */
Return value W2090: 0.08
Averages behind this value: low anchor 6.41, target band 7.26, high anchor 9.26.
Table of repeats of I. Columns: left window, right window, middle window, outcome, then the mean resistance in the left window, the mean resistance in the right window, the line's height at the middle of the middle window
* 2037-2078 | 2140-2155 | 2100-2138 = -2.3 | 7.08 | 8.9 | 8.32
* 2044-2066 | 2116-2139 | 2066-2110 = 3.5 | 7.01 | 9.52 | 8.15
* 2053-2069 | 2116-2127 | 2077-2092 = 1.0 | 7.4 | 9.29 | 8.14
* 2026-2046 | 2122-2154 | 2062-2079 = -0.6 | 6.37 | 9.33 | 7.37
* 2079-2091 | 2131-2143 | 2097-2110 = 1.3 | 7.59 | 9.55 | 8.29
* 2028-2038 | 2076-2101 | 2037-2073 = -1.3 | 6.35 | 7.39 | 6.76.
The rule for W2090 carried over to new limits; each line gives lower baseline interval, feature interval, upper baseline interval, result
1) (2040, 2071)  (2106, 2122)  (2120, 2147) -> 0.04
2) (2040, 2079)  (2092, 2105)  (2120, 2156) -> 0.15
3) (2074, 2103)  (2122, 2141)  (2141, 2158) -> -0.15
